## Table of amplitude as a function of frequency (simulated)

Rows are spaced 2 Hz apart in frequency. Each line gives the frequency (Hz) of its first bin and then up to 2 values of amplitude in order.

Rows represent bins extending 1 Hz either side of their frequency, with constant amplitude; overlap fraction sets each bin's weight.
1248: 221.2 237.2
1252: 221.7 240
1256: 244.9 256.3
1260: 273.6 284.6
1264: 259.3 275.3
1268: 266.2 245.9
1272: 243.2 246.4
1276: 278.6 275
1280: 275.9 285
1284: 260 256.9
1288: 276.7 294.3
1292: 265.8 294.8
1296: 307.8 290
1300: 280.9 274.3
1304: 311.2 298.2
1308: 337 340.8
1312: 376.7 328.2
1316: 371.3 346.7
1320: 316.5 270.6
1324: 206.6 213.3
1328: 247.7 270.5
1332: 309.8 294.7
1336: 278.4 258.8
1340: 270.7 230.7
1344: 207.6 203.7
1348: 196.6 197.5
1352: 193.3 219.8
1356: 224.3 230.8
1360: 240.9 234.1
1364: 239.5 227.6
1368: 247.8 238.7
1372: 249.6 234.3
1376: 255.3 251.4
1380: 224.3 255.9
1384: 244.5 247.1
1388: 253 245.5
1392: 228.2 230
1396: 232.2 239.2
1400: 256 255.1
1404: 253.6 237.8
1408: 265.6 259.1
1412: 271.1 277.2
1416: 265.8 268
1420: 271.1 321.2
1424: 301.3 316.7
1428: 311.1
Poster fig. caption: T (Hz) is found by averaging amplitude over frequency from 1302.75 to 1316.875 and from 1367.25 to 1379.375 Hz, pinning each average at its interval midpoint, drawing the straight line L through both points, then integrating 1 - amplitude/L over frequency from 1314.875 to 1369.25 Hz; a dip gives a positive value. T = 7.6 Hz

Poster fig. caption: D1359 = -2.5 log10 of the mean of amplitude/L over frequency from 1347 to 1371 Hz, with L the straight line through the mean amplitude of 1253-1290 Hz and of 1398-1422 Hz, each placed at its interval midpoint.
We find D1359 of 0.176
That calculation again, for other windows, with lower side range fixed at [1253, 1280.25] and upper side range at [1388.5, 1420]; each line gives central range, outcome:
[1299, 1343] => -0.14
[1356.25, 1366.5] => 0.09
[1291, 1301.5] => -0.11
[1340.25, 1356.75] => 0.21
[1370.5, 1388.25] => 0.04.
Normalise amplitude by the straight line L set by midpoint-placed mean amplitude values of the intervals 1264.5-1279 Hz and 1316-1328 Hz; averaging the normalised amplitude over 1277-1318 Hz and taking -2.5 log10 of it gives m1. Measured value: -0.12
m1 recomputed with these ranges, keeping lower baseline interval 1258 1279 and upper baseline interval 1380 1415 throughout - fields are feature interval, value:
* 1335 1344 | 0.01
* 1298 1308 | -0.14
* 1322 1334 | 0.01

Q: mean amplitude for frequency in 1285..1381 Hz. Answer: 265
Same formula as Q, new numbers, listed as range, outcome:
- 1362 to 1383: 242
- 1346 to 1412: 238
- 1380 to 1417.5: 250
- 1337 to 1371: 227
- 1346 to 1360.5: 213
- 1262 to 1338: 285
